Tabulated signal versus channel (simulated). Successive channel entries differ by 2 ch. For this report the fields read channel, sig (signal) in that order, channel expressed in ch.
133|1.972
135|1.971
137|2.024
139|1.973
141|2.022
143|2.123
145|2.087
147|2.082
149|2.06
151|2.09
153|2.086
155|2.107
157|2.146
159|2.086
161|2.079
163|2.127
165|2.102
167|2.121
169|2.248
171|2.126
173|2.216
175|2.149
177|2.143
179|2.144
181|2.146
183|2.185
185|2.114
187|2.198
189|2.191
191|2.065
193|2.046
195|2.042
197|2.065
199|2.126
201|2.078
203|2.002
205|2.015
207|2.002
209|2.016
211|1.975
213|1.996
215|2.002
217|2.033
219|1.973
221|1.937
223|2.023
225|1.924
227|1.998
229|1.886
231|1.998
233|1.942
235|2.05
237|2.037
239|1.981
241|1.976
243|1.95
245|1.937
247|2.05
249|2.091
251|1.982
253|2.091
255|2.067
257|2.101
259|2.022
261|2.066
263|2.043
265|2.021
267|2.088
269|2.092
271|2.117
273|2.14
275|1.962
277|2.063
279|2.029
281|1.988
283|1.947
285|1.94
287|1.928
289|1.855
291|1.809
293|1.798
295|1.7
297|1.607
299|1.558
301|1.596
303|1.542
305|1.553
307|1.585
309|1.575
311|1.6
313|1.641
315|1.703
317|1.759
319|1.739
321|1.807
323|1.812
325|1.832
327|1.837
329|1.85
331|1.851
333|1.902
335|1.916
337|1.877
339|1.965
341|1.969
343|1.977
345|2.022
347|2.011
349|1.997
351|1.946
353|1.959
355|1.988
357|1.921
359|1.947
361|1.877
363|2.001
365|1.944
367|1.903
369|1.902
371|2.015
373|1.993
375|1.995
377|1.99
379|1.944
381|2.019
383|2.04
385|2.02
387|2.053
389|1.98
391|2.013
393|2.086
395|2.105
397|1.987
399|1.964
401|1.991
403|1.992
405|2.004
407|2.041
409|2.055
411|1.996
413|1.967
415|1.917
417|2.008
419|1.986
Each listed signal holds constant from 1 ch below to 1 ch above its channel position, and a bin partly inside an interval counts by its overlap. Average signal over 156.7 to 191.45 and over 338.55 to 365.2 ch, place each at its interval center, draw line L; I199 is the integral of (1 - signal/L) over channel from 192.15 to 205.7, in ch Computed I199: 0.4 ch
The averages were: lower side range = 2.14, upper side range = 1.97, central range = 2.05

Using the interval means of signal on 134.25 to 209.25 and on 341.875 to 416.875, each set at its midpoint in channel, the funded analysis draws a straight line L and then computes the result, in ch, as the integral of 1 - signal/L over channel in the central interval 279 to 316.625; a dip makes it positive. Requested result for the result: 5.63 ch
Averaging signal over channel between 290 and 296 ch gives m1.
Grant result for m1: 1.77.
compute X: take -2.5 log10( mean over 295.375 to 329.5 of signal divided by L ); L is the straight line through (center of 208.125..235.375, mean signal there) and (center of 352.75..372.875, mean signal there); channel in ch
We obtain 0.167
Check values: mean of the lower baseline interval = 1.98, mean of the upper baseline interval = 1.95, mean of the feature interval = 1.68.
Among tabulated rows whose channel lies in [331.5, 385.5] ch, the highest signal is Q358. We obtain 2.04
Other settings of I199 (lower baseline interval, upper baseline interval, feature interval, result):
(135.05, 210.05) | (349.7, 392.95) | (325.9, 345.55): 0.8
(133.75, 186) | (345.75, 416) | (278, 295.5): 1.2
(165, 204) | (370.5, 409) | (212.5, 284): 2.5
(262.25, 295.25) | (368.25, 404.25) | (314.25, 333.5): 1.8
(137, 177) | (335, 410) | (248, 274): -0.3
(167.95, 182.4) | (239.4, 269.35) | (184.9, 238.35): 2.1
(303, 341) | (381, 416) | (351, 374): -0.6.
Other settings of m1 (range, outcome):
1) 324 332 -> 1.84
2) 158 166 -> 2.1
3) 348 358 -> 1.96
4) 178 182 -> 2.15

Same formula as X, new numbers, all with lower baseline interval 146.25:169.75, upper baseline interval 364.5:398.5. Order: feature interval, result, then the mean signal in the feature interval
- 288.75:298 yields 0.17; 1.75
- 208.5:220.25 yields 0.05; 2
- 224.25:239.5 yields 0.05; 1.98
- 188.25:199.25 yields 0.00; 2.08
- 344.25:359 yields 0.02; 1.97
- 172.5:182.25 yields -0.03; 2.16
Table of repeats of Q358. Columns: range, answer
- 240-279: 2.14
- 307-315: 1.703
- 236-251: 2.091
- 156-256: 2.248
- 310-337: 1.916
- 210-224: 2.033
